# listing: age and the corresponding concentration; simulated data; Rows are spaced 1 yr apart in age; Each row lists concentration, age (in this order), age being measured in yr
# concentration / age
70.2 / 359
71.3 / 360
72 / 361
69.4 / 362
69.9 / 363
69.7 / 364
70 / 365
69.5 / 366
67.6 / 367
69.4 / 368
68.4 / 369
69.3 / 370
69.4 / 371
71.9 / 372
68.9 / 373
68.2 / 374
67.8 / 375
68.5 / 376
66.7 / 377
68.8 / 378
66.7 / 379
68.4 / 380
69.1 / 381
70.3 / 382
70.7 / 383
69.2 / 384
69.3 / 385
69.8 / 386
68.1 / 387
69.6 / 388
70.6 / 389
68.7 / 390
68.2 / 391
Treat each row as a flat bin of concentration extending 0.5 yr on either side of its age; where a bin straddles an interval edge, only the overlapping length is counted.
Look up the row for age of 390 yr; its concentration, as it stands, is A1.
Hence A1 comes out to 68.7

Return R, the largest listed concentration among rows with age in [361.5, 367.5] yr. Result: 70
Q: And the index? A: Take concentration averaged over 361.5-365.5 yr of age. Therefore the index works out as 69.8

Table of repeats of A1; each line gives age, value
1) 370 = 69.3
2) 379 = 66.7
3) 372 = 71.9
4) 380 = 68.4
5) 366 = 69.5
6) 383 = 70.7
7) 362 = 69.4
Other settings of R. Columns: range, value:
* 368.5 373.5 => 71.9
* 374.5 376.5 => 68.5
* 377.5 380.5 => 68.8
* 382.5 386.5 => 70.7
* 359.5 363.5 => 72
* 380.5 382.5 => 70.3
